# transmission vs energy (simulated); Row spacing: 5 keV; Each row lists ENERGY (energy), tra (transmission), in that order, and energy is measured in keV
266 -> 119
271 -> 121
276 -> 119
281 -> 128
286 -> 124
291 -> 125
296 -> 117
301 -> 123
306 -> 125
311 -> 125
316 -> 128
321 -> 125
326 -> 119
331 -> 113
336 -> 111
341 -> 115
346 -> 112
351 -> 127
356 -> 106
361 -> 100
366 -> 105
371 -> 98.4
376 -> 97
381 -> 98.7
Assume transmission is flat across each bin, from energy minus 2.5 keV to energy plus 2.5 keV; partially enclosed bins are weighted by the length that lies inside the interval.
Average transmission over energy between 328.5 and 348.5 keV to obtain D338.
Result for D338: 113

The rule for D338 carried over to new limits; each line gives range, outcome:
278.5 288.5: 126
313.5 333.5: 121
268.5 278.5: 120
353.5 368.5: 104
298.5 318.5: 125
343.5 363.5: 111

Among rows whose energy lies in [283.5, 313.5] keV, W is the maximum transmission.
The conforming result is 125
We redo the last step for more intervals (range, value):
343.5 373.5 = 127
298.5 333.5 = 128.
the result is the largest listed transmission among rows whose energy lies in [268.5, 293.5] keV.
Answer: 128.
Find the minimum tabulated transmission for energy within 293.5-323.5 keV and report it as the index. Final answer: 117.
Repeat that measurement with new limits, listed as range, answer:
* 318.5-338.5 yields 111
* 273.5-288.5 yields 119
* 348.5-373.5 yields 98.4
